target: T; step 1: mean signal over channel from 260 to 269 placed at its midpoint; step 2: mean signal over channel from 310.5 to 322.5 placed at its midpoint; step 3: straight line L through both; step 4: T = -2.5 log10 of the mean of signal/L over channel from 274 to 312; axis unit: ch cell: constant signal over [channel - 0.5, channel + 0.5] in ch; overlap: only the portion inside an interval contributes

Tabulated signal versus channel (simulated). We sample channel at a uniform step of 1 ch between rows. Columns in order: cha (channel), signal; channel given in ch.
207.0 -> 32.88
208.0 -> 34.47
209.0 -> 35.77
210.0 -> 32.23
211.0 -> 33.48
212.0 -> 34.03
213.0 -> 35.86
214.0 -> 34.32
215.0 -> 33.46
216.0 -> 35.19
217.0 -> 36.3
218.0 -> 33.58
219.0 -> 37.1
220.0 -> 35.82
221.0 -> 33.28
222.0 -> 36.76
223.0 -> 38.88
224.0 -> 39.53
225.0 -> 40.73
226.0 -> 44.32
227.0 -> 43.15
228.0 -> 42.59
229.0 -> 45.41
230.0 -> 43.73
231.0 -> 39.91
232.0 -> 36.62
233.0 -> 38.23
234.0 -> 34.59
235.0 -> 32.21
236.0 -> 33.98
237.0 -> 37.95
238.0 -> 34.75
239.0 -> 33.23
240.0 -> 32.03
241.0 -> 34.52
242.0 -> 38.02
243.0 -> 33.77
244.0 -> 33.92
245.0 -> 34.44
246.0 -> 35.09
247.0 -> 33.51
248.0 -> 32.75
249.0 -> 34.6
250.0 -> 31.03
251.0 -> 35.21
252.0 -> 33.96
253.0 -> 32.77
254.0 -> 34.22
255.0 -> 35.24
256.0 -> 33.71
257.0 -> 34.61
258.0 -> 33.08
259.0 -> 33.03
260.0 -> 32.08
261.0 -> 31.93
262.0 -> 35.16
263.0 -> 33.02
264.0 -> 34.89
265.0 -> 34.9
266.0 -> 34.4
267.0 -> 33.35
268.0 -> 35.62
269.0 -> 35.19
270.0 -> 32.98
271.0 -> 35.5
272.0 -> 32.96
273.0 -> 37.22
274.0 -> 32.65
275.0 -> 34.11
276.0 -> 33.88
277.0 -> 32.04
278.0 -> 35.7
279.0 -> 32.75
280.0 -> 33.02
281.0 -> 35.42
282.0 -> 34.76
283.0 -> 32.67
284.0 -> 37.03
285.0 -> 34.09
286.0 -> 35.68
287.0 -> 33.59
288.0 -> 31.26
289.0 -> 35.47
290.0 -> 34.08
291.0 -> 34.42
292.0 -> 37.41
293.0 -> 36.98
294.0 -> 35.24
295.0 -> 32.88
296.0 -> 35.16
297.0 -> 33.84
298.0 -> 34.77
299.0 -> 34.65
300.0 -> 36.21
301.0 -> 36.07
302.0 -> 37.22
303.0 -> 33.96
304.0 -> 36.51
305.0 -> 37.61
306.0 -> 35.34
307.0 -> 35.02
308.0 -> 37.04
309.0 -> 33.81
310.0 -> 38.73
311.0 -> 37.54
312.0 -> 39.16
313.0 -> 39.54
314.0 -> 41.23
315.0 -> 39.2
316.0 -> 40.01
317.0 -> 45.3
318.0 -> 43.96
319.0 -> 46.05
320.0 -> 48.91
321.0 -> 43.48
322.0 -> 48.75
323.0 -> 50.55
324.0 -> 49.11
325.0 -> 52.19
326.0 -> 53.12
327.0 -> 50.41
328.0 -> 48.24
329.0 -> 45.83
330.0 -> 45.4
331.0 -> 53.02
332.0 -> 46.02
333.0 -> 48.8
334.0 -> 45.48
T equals 0.11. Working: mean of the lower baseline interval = 34.1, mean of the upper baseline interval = 42.8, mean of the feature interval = 35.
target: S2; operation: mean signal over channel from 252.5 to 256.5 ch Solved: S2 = 34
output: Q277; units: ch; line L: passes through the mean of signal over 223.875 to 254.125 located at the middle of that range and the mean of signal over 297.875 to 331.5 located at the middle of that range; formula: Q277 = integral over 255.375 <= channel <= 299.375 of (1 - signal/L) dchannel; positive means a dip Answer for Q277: 5.6 ch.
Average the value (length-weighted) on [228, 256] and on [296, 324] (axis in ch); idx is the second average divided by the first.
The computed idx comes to 1.11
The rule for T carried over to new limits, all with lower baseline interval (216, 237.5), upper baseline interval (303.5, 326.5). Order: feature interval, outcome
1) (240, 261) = 0.16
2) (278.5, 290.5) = 0.20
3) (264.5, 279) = 0.18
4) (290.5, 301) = 0.18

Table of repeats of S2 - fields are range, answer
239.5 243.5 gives 34.6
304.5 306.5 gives 36.5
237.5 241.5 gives 33.6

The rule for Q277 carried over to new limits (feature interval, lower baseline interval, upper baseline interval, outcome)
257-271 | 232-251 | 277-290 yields 0.2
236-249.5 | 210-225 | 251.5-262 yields -0.1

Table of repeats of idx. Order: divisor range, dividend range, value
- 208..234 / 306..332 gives 1.18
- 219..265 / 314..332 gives 1.31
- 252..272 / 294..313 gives 1.06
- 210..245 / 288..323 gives 1.04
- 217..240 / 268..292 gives 0.91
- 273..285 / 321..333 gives 1.44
